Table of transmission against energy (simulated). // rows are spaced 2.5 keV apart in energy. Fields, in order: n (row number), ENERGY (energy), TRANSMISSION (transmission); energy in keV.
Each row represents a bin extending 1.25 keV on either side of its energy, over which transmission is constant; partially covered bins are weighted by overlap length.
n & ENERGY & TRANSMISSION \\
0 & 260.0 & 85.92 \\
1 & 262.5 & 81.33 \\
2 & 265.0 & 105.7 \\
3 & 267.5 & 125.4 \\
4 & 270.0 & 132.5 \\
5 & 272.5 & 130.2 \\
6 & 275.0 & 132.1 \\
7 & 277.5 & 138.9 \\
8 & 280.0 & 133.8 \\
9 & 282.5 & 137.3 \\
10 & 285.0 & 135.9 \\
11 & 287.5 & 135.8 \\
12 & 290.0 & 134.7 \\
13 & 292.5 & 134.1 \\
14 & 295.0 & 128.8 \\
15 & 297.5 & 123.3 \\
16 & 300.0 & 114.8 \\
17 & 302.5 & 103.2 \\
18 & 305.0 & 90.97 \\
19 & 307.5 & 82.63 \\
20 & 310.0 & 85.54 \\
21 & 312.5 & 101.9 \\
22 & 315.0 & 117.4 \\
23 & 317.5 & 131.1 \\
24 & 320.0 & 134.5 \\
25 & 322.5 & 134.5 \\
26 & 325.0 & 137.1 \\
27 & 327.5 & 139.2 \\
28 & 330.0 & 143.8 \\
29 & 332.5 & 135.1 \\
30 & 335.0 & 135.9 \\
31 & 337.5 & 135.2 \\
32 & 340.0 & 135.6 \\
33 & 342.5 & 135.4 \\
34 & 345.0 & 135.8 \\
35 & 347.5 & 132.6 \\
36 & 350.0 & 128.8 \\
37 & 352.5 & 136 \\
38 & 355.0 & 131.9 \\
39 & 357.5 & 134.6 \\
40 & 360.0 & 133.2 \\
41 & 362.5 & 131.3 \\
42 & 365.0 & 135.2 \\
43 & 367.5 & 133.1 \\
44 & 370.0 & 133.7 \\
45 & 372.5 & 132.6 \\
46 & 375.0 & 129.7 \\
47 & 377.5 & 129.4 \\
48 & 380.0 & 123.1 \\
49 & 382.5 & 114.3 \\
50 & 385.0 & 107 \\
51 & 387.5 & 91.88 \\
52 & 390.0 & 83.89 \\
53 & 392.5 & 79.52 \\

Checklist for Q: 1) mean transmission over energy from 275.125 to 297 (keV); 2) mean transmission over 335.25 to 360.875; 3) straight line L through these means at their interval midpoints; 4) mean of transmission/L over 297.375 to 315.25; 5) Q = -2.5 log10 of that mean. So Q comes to 0.32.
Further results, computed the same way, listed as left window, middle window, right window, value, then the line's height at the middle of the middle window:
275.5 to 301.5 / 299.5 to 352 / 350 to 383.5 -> 0.06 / 131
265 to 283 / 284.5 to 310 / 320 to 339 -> 0.15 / 133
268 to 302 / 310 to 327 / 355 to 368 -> 0.07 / 132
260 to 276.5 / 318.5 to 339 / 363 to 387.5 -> -0.13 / 121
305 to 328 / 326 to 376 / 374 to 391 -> -0.18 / 114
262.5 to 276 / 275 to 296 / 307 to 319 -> -0.17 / 115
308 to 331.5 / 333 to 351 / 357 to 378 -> -0.05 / 128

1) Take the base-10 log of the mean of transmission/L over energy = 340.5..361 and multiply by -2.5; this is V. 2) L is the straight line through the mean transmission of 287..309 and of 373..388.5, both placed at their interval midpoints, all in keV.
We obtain -0.15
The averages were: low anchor 115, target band 134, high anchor 117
